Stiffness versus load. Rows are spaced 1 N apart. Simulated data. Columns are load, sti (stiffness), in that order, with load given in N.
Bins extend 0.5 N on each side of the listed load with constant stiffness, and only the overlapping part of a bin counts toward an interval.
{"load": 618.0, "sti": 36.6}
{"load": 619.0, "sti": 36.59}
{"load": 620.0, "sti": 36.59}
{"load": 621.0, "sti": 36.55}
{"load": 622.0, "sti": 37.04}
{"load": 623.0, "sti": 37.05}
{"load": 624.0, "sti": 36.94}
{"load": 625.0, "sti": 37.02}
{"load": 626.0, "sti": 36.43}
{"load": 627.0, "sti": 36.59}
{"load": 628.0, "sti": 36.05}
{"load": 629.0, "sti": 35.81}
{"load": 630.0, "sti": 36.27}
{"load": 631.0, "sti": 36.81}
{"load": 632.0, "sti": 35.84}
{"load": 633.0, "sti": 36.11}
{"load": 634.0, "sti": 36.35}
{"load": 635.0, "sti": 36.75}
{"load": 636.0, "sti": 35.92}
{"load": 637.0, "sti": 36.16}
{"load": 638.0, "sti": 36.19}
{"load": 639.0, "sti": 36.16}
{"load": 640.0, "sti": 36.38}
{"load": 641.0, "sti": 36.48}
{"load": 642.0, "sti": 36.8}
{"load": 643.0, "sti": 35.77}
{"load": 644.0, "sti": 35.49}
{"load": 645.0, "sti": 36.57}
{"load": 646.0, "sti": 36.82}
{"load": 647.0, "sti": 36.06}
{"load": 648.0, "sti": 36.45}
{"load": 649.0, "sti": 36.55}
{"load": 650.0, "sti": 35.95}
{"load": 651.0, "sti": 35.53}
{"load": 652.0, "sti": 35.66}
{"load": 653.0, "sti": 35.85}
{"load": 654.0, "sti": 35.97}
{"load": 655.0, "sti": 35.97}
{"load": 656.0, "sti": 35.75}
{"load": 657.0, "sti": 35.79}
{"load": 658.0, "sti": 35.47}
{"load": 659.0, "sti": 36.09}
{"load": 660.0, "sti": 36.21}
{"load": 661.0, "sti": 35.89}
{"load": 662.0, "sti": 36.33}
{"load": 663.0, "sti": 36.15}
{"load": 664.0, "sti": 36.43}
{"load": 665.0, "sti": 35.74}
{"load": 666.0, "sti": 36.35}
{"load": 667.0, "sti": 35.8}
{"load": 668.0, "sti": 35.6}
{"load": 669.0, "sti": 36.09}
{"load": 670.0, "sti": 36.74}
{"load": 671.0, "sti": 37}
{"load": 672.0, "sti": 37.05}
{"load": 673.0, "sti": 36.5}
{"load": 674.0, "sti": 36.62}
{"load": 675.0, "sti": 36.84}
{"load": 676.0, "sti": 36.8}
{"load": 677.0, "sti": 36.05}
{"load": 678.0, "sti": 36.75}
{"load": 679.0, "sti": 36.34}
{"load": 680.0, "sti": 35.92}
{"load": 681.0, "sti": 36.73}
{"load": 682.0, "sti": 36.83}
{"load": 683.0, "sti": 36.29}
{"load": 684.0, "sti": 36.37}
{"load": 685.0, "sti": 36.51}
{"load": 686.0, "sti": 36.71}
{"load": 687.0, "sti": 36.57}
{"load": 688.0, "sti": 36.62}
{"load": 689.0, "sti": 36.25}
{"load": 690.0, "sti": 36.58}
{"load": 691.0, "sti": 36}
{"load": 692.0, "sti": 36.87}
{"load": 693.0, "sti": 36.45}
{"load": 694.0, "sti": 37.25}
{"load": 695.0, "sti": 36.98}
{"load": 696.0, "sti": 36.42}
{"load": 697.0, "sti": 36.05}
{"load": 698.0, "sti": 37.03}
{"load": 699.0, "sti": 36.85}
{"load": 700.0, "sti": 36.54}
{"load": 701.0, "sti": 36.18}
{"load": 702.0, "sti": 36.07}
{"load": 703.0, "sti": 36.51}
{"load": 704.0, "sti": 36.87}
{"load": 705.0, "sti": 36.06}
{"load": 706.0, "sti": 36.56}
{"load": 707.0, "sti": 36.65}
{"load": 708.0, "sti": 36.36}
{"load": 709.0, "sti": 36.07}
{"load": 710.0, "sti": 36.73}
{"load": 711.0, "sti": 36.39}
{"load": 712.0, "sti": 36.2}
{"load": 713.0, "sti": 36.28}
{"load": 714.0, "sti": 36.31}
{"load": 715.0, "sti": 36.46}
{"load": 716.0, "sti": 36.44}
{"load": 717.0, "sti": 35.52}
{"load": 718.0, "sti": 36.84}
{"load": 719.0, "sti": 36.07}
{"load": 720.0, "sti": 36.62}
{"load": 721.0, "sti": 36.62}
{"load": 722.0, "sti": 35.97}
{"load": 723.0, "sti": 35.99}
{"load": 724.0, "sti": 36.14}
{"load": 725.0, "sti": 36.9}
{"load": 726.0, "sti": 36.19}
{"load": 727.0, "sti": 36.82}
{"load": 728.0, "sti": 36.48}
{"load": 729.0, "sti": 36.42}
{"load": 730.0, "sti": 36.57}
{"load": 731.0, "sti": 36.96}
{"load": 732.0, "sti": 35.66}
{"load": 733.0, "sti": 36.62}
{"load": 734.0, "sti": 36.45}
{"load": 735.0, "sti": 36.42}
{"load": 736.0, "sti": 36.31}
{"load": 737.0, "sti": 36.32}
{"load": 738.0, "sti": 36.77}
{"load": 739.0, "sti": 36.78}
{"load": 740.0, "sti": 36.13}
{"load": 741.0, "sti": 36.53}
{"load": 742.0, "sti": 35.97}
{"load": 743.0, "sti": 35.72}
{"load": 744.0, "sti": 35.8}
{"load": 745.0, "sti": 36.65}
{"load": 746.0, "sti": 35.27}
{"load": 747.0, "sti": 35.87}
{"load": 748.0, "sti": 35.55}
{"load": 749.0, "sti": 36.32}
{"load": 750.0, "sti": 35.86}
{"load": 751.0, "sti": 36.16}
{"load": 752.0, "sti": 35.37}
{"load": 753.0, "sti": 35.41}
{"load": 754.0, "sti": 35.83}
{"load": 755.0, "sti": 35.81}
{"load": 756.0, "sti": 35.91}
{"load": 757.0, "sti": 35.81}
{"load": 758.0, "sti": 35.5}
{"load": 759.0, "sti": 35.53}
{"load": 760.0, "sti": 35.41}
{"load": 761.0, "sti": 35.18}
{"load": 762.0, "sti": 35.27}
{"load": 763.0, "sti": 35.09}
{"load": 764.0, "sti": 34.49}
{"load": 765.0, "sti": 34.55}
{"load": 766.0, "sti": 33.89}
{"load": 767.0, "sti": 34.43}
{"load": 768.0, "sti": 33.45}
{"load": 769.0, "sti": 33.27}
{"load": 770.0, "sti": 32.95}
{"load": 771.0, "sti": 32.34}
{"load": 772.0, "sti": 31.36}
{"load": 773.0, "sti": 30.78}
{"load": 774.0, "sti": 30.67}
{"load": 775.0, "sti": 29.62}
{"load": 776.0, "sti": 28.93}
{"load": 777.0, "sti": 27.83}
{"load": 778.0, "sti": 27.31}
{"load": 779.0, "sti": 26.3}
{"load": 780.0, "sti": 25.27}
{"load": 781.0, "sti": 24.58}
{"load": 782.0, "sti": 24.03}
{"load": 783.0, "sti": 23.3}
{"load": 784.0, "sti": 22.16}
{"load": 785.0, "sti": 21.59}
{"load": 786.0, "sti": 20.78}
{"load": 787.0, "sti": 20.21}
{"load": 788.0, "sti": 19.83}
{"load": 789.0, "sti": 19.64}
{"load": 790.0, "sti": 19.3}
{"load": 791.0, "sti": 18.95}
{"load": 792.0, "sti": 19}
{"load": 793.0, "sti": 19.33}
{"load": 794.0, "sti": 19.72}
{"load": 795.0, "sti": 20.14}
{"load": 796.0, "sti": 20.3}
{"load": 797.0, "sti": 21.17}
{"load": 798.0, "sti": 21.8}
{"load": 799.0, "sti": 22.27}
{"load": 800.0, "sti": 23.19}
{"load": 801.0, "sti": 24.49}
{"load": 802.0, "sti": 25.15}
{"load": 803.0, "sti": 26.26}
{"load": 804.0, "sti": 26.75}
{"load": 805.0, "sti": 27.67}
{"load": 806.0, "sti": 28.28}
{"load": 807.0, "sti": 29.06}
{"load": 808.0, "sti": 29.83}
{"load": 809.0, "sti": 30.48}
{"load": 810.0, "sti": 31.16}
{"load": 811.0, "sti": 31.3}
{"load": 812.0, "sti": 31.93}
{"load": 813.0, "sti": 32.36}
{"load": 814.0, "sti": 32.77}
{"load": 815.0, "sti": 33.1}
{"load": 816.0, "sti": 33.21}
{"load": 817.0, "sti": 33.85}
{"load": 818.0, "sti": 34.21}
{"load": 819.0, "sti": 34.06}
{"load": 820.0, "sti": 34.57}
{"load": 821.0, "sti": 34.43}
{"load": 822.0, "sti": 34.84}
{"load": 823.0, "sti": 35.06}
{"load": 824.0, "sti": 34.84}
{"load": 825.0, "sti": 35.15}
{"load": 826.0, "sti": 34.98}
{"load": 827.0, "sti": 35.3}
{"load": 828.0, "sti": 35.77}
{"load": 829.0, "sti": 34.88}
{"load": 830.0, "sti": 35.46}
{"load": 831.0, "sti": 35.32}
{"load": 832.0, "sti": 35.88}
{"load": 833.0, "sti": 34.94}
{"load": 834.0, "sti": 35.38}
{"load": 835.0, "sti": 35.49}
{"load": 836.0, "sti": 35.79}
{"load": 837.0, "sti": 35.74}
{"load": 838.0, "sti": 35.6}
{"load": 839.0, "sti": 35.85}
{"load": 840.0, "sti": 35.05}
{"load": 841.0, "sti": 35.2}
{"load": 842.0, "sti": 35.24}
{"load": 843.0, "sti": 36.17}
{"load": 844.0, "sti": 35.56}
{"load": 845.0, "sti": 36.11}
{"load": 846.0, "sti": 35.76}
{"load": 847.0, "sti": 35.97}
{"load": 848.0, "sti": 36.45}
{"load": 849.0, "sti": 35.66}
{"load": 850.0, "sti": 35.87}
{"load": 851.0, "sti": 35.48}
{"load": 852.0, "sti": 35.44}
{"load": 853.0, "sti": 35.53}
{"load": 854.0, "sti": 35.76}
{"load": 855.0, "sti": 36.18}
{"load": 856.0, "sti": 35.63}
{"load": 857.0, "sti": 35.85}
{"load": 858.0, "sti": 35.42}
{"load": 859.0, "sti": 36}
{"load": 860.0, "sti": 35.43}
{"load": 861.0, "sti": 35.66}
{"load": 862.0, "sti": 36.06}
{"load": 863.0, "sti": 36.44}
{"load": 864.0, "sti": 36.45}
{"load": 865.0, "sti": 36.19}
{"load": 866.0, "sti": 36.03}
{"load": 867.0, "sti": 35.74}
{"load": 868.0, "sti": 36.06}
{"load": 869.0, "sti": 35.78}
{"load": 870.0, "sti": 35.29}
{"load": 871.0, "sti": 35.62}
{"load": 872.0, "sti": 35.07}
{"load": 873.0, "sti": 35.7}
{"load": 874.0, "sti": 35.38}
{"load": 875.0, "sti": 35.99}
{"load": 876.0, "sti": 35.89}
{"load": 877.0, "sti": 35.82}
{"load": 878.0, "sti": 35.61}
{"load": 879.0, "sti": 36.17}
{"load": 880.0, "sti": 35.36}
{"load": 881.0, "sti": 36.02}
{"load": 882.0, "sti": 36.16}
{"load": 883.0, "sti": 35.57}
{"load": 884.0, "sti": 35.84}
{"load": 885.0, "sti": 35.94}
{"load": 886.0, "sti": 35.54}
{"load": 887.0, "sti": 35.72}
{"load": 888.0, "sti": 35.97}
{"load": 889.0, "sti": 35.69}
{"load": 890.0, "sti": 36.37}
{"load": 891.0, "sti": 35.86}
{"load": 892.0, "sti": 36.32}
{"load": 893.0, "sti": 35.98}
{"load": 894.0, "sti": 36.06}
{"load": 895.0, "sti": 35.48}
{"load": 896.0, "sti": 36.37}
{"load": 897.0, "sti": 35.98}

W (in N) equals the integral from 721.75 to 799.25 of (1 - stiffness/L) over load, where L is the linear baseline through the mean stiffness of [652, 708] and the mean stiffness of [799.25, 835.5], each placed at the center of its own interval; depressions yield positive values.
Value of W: 6.3 N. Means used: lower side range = 36.4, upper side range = 32.2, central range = 31.3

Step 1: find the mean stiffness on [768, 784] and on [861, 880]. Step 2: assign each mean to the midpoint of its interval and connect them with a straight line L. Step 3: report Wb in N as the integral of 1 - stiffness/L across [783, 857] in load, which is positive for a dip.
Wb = 3.5 N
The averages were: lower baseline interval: 28.5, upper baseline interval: 35.8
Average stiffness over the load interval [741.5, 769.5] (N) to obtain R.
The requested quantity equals 35.3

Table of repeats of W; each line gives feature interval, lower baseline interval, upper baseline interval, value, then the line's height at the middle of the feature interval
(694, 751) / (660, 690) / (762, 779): -3.69 N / 34.1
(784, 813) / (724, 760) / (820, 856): 9.50 N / 35.7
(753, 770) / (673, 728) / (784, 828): -1.96 N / 31.3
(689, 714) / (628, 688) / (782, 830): -2.05 N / 33.7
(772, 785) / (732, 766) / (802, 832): 2.91 N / 34.4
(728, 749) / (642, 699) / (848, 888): -0.06 N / 36.1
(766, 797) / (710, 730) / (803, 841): 8.35 N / 34.6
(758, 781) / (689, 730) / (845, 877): 2.72 N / 36.2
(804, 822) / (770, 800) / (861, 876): -2.52 N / 27.9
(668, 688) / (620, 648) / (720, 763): -0.15 N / 36.3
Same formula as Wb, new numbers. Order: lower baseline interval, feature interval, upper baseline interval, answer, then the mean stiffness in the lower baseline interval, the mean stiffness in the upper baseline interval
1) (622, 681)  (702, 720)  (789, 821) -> -2.05 N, 36.3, 27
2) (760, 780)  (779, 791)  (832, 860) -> 3.93 N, 31.9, 35.7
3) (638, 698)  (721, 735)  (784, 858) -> -0.92 N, 36.3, 30.8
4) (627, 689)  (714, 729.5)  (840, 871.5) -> -0.11 N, 36.3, 35.8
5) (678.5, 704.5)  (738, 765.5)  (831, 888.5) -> 0.40 N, 36.5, 35.7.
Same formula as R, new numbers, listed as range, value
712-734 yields 36.4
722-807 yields 30.8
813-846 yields 35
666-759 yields 36.3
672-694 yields 36.5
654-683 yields 36.3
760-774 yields 33.6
